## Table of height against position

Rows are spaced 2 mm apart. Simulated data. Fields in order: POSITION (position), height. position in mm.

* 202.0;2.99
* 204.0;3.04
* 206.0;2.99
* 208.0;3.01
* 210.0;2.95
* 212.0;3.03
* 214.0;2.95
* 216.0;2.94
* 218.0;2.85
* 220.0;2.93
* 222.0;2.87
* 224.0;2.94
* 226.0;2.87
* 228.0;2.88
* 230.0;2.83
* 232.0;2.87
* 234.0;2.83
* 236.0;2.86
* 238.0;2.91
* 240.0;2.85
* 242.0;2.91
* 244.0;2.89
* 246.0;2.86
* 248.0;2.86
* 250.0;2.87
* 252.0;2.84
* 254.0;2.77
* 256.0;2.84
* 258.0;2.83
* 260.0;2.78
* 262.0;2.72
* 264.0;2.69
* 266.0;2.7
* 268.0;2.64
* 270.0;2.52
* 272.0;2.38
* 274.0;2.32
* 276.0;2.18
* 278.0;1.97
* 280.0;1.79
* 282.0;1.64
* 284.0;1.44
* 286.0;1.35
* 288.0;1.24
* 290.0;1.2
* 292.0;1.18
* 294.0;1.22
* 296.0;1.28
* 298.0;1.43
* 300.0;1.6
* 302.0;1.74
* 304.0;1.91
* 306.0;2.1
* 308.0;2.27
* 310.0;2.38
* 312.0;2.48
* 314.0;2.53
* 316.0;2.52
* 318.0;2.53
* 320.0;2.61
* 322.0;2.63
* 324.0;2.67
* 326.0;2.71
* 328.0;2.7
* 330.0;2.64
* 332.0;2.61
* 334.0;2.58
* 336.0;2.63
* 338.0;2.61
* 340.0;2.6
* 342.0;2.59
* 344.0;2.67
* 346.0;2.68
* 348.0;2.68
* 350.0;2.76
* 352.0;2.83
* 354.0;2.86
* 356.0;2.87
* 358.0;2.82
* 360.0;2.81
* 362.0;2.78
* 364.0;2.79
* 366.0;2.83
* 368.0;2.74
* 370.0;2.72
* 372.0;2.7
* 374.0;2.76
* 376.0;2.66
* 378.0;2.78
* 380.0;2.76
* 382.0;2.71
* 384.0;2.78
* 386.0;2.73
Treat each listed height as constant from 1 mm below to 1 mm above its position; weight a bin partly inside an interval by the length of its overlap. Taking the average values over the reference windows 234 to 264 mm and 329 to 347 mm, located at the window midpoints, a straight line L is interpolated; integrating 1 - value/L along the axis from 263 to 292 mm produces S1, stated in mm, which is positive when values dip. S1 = 8.3 mm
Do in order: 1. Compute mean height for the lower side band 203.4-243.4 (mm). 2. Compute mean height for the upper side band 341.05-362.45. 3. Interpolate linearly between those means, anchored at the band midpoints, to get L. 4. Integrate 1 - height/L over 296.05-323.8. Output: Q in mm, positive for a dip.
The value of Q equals 6.1 mm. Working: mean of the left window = 2.91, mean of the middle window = 2.19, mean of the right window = 2.76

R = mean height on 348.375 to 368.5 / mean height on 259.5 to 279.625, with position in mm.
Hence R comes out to 1.14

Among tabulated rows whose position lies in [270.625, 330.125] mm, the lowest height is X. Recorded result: 1.18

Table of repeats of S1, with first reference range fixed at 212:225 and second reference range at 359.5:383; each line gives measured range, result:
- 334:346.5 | 0.7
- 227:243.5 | 0.2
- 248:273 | 1.3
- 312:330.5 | 1.3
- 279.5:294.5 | 7.8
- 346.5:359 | -0.1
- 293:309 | 6.4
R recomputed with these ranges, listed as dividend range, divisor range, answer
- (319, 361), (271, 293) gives 1.59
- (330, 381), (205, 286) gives 1.02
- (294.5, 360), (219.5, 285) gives 0.93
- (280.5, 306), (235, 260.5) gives 0.51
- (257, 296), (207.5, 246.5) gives 0.70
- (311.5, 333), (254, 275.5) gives 0.99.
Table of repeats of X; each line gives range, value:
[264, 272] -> 2.38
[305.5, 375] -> 2.1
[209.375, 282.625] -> 1.64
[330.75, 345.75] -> 2.58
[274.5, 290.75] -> 1.2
